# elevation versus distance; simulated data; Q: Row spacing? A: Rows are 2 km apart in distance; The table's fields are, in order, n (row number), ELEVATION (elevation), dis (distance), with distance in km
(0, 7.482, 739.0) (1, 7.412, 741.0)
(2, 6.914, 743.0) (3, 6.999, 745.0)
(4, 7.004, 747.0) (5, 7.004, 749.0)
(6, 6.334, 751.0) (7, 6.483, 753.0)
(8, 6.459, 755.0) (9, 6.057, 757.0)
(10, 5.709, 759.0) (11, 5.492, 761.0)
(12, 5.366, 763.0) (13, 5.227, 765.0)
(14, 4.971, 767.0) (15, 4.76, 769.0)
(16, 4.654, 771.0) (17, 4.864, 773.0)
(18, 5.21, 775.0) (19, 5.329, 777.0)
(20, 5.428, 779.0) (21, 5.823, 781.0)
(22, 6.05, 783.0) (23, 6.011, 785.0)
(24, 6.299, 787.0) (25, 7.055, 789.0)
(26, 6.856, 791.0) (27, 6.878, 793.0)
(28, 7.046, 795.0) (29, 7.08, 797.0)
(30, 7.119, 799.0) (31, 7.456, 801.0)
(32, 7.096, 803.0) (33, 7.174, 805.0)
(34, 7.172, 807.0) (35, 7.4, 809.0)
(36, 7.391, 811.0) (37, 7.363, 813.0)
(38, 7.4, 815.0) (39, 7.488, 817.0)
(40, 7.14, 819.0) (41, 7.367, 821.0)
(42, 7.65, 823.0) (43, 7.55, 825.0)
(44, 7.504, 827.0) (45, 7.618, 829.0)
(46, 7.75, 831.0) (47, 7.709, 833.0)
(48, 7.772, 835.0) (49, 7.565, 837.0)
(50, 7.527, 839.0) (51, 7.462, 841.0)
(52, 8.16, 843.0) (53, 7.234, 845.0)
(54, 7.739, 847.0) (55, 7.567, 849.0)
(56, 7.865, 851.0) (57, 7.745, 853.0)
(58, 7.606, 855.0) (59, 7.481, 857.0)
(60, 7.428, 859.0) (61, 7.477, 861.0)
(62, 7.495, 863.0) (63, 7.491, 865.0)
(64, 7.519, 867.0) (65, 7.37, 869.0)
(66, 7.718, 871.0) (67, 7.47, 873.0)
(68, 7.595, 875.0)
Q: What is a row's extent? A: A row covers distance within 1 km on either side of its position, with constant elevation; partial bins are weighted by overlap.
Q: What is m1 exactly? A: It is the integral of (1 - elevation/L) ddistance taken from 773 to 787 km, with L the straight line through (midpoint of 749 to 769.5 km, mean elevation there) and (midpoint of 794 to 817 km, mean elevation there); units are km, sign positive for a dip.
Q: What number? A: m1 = 1.8 km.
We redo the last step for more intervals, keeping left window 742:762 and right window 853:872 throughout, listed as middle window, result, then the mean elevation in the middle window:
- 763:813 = 4.00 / 6.27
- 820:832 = -0.68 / 7.57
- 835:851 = -0.66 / 7.63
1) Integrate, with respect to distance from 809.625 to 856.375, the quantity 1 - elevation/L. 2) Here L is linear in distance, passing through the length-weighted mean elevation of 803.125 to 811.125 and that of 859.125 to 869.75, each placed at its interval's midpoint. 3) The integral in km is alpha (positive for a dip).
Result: -1.40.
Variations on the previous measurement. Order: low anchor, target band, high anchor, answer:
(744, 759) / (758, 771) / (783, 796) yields 2.7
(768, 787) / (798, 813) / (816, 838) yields -1.5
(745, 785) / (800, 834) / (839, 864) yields -2.8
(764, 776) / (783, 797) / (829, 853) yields -2.3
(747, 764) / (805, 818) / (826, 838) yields -0.2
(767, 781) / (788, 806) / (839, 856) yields -3.6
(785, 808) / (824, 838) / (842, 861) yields -0.5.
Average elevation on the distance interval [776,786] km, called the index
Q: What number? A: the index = 5.73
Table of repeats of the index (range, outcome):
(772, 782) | 5.33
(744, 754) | 6.76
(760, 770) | 5.16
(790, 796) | 6.93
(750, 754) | 6.41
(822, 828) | 7.57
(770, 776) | 4.91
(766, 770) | 4.87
